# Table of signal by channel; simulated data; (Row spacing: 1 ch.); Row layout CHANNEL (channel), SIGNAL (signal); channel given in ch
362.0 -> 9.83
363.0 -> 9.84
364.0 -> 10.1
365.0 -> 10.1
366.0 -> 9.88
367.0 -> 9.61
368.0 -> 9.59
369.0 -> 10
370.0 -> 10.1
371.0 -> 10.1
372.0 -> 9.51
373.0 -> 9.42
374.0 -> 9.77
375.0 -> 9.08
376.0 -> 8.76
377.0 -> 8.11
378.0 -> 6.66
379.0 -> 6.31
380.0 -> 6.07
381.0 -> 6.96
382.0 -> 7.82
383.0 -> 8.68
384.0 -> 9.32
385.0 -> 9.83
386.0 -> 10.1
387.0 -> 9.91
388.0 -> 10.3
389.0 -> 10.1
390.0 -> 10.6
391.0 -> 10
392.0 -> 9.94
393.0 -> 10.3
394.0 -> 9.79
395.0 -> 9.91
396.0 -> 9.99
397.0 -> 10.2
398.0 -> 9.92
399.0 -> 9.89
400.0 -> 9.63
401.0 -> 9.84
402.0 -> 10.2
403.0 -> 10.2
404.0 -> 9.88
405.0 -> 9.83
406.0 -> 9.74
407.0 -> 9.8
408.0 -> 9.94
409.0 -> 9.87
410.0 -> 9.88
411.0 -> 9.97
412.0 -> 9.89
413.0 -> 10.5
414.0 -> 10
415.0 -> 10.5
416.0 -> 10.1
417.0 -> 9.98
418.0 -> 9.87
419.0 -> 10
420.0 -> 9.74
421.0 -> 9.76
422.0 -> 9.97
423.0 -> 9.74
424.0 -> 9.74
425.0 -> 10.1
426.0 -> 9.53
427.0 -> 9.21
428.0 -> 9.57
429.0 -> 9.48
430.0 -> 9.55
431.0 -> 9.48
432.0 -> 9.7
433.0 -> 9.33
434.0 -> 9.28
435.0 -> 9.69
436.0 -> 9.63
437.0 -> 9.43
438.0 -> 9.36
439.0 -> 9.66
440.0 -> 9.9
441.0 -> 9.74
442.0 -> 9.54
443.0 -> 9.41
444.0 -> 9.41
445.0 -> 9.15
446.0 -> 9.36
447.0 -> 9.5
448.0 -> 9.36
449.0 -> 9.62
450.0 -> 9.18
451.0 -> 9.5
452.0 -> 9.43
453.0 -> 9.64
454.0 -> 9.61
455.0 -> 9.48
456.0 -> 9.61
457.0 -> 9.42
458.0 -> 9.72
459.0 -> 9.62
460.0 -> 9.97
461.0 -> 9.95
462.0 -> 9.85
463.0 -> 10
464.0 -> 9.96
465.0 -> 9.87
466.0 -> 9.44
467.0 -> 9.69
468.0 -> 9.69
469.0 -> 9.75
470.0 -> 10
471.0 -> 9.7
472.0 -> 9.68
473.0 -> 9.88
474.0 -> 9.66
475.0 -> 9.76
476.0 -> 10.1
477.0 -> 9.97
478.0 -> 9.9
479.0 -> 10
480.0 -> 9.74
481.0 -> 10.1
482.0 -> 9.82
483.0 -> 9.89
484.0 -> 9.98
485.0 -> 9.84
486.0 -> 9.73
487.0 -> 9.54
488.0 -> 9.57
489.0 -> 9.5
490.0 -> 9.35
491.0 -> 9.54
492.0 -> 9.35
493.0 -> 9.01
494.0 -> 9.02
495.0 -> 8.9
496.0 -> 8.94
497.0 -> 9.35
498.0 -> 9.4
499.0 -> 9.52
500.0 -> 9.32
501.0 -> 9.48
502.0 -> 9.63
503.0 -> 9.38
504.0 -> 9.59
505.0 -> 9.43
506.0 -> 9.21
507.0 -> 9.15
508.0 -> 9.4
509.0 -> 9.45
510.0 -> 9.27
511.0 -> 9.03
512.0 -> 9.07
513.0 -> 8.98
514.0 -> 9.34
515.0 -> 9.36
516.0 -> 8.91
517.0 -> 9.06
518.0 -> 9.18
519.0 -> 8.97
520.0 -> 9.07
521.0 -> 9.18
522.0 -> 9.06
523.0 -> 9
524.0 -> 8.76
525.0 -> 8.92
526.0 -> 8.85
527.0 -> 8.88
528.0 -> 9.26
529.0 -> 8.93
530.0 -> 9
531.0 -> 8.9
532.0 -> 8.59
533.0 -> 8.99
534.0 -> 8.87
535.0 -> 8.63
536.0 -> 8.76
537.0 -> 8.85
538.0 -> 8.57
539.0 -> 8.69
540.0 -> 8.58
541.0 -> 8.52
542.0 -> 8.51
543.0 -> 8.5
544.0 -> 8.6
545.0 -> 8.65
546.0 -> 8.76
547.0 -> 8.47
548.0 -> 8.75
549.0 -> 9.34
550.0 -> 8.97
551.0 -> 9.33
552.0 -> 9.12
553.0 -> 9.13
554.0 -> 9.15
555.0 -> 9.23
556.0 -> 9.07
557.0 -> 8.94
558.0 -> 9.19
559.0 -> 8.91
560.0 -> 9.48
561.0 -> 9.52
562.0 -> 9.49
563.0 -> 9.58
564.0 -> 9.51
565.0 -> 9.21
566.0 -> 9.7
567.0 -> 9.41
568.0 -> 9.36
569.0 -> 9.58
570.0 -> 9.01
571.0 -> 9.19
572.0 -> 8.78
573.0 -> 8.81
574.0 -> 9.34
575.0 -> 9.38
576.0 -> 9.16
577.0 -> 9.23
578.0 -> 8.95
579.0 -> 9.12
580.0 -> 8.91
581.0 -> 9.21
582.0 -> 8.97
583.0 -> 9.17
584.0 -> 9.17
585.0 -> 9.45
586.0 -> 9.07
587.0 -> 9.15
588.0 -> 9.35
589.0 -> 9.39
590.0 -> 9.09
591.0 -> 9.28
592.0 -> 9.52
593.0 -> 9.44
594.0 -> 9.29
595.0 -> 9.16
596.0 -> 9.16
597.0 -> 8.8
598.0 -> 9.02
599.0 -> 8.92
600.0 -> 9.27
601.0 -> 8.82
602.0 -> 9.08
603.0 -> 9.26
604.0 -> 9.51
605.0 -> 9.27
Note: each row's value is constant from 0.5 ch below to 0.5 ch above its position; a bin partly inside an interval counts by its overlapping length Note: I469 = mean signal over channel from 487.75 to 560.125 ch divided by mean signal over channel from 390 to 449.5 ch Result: 0.93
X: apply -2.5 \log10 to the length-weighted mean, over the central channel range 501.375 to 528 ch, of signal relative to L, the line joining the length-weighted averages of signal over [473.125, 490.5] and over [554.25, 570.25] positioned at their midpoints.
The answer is 0.05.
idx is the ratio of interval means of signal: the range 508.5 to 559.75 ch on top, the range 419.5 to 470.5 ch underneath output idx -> 0.9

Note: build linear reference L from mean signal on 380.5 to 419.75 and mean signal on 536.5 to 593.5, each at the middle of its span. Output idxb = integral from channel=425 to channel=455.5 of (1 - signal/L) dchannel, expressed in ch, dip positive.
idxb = 0.5 ch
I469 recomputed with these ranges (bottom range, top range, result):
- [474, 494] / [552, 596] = 0.95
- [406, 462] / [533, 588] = 0.94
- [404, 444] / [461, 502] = 0.99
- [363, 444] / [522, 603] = 0.95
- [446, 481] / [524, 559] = 0.91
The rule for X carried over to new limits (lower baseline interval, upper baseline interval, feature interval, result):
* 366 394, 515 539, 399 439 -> -0.08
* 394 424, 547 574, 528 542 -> 0.07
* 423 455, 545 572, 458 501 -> -0.03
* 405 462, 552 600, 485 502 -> 0.01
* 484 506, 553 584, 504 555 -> 0.04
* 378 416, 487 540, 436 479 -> -0.04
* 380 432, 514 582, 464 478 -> -0.04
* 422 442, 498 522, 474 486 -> -0.06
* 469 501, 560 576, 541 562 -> 0.05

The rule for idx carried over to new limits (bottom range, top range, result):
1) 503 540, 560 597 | 1.02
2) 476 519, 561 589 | 0.98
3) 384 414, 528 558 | 0.89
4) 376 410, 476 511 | 1.01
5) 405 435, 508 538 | 0.92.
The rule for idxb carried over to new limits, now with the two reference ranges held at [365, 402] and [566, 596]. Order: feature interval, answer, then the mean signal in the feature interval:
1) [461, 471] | -0.55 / 9.81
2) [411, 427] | -1.04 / 9.94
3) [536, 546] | 0.67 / 8.62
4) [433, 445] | -0.27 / 9.52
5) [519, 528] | 0.26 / 8.98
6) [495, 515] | -0.08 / 9.3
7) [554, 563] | -0.01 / 9.24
